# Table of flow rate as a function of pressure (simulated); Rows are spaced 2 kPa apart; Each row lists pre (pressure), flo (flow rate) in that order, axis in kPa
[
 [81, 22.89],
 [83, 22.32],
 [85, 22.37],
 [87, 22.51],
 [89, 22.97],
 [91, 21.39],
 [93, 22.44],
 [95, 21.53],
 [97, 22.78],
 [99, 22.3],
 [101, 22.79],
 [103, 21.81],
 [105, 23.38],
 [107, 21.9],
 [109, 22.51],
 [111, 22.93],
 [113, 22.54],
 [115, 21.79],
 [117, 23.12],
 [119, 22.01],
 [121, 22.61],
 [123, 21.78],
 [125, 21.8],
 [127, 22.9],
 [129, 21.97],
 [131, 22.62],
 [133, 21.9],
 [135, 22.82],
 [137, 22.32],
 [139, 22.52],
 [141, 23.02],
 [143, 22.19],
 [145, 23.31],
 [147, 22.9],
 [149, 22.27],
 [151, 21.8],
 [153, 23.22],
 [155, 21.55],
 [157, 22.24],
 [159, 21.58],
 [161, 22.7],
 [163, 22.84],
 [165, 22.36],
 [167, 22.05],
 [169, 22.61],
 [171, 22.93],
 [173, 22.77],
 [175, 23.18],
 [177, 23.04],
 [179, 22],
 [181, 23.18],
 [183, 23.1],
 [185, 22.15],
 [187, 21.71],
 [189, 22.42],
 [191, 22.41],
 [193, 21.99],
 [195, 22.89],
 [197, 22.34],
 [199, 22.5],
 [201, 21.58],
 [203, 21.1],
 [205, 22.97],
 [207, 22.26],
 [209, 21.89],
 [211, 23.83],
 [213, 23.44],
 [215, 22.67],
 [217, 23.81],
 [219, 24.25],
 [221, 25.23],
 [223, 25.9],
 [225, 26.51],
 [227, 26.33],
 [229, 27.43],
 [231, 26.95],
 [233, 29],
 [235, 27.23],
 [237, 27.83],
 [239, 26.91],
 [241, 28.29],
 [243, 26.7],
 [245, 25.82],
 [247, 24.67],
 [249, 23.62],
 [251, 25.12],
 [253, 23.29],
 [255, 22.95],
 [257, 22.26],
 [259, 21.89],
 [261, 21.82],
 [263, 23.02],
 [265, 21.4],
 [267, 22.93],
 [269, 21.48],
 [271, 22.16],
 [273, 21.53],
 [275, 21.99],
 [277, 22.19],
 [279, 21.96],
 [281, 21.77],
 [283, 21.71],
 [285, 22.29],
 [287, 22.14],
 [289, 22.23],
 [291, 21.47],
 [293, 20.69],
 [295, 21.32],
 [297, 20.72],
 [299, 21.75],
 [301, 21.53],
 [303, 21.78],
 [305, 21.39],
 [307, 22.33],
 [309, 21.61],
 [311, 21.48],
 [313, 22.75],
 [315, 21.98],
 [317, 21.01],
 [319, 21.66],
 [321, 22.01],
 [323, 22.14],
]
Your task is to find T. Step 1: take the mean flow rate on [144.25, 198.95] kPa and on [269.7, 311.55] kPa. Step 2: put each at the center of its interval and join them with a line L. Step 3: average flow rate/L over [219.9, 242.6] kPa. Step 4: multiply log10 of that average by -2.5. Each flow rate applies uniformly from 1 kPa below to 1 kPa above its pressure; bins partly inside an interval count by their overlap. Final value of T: -0.22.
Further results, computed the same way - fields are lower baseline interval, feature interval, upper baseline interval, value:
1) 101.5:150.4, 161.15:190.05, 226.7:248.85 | 0.08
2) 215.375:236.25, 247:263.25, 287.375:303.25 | 0.05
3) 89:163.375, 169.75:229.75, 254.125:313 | -0.05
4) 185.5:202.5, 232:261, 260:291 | -0.15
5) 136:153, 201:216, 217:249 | 0.13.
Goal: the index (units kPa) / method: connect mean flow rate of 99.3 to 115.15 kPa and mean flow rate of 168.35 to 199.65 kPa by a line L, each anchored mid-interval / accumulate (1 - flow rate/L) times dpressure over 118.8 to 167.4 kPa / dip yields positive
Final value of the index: 0.32 kPa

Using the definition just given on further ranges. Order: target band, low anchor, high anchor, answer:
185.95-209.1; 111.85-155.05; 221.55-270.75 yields 1.6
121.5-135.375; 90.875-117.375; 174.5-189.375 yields 0.1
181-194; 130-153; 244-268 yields 0.3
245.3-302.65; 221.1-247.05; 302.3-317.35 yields 4.7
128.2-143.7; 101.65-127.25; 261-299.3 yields -0.1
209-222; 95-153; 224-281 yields 0.0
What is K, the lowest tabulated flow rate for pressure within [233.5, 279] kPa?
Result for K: 21.4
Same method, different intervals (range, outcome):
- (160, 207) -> 21.1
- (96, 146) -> 21.78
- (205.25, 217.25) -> 21.89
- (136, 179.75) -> 21.55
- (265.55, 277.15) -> 21.48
